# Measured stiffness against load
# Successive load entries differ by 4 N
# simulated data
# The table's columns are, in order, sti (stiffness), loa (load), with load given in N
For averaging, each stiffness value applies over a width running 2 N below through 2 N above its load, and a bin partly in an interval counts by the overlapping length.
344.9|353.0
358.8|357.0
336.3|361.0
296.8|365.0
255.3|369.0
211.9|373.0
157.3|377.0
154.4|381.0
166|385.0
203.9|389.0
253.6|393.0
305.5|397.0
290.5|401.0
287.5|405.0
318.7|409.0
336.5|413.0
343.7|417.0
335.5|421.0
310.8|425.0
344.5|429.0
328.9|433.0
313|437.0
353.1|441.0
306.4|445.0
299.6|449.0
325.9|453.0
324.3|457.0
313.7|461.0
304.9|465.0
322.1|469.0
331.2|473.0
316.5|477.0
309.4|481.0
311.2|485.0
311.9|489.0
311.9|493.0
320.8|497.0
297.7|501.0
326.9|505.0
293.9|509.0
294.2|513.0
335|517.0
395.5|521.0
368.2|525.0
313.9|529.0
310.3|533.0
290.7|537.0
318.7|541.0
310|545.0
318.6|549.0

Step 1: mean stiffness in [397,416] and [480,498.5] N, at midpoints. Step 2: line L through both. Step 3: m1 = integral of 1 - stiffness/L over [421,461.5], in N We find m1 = -1.5 N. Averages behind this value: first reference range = 310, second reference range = 313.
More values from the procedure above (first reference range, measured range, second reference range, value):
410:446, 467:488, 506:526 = 1.0 N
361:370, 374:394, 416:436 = 7.8 N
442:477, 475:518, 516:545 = 1.8 N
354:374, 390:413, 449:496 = 1.0 N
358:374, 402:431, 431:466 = -1.7 N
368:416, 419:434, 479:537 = -3.4 N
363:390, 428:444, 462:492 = -3.6 N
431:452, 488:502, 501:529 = 0.7 N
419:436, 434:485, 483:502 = 0.3 N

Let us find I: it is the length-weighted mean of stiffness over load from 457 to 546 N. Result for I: 319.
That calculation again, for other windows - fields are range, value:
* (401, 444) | 325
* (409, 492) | 322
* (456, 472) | 317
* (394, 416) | 307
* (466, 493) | 316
